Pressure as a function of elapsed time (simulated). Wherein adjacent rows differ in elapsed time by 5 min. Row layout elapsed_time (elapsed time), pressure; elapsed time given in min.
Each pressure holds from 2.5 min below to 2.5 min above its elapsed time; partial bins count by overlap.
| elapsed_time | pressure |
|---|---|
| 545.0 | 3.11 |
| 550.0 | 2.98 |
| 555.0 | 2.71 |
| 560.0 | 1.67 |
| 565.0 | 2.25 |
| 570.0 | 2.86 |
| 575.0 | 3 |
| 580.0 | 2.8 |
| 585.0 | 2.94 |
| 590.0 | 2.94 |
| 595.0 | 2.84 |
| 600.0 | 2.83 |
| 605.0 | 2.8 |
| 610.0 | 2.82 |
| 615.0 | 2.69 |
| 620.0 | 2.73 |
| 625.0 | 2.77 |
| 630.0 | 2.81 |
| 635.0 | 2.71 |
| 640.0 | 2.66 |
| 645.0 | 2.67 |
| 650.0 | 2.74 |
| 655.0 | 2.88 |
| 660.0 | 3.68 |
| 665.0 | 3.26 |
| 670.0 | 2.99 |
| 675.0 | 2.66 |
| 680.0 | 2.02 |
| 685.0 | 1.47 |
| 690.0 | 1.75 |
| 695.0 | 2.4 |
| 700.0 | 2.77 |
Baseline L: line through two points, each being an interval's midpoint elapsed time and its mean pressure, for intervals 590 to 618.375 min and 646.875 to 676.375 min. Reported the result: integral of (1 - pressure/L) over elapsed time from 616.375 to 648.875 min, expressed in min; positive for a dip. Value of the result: 2.2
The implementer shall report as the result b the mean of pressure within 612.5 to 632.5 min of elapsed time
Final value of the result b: 2.75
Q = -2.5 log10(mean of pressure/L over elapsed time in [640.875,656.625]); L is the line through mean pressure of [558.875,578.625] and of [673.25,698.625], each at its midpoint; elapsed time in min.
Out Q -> -0.23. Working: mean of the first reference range 2.52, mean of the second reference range 2.07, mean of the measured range 2.75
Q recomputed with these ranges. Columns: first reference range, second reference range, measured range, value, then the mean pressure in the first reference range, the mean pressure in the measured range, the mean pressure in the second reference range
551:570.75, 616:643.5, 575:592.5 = -0.168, 2.38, 2.91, 2.73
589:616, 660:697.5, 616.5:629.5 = -0.013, 2.82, 2.75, 2.45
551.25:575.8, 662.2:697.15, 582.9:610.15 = -0.167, 2.49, 2.86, 2.38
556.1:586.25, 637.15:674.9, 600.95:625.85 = 0.001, 2.58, 2.77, 2.96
